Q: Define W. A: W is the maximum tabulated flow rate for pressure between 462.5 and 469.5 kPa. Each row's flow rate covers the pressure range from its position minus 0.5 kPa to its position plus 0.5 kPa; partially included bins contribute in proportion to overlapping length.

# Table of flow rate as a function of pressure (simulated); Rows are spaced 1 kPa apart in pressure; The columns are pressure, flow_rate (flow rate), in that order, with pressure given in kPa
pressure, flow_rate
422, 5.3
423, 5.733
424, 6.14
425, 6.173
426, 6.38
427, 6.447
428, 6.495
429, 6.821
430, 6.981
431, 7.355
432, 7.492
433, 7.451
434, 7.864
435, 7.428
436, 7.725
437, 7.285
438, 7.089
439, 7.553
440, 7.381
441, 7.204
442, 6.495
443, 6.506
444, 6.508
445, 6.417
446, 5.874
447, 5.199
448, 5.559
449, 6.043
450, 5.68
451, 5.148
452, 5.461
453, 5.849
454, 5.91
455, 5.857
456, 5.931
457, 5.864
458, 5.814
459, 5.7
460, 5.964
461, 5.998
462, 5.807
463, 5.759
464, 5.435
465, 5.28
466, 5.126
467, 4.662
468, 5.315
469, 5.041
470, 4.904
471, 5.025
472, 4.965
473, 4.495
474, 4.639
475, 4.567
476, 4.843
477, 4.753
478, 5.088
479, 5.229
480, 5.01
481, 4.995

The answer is 5.759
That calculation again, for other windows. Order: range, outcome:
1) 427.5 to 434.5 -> 7.864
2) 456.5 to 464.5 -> 5.998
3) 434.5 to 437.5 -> 7.725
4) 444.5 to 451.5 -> 6.417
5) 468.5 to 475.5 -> 5.041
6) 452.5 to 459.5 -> 5.931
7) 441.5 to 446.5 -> 6.508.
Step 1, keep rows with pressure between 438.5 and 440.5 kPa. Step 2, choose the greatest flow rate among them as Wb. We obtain 7.553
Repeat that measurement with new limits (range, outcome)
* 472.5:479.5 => 5.229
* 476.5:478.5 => 5.088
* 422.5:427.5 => 6.447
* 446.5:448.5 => 5.559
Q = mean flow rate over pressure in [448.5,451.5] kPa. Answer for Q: 5.62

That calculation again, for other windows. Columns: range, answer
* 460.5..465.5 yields 5.66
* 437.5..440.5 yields 7.34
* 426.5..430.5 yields 6.69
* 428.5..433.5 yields 7.22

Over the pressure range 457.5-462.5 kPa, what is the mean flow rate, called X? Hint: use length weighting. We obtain 5.86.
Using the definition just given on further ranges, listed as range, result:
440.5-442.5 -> 6.85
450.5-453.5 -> 5.49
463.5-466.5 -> 5.28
